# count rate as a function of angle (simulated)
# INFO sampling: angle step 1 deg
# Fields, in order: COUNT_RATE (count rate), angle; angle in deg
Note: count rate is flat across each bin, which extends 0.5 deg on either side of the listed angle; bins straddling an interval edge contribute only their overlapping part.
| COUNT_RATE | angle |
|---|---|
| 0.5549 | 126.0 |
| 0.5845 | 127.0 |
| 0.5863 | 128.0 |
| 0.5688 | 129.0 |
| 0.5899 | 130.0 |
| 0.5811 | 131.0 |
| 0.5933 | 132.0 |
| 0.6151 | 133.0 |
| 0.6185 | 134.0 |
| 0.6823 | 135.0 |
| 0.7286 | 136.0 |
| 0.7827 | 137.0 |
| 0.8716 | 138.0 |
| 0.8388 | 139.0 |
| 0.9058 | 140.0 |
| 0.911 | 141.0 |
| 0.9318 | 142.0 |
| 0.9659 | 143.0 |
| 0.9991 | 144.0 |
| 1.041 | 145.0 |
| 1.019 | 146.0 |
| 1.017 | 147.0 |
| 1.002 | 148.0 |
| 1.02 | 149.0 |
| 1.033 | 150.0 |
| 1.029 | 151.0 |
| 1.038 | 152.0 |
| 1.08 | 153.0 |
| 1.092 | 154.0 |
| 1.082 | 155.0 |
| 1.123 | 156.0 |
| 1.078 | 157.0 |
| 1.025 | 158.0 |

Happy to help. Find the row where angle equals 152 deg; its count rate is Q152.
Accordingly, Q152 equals 1.038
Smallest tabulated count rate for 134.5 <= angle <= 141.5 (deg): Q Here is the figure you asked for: 0.6823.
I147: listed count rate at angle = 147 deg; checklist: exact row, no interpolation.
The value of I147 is 1.017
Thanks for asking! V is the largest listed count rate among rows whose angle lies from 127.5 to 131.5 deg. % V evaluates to 0.5899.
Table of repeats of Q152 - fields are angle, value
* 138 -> 0.8716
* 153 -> 1.08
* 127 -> 0.5845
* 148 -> 1.002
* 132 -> 0.5933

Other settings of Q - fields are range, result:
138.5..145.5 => 0.8388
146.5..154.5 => 1.002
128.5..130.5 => 0.5688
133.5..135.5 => 0.6185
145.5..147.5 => 1.017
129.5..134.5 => 0.5811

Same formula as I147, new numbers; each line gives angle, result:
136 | 0.7286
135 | 0.6823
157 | 1.078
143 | 0.9659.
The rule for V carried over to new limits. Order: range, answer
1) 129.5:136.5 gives 0.7286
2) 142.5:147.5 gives 1.041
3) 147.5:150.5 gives 1.033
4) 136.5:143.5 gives 0.9659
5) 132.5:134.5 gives 0.6185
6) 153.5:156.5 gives 1.123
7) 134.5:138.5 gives 0.8716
